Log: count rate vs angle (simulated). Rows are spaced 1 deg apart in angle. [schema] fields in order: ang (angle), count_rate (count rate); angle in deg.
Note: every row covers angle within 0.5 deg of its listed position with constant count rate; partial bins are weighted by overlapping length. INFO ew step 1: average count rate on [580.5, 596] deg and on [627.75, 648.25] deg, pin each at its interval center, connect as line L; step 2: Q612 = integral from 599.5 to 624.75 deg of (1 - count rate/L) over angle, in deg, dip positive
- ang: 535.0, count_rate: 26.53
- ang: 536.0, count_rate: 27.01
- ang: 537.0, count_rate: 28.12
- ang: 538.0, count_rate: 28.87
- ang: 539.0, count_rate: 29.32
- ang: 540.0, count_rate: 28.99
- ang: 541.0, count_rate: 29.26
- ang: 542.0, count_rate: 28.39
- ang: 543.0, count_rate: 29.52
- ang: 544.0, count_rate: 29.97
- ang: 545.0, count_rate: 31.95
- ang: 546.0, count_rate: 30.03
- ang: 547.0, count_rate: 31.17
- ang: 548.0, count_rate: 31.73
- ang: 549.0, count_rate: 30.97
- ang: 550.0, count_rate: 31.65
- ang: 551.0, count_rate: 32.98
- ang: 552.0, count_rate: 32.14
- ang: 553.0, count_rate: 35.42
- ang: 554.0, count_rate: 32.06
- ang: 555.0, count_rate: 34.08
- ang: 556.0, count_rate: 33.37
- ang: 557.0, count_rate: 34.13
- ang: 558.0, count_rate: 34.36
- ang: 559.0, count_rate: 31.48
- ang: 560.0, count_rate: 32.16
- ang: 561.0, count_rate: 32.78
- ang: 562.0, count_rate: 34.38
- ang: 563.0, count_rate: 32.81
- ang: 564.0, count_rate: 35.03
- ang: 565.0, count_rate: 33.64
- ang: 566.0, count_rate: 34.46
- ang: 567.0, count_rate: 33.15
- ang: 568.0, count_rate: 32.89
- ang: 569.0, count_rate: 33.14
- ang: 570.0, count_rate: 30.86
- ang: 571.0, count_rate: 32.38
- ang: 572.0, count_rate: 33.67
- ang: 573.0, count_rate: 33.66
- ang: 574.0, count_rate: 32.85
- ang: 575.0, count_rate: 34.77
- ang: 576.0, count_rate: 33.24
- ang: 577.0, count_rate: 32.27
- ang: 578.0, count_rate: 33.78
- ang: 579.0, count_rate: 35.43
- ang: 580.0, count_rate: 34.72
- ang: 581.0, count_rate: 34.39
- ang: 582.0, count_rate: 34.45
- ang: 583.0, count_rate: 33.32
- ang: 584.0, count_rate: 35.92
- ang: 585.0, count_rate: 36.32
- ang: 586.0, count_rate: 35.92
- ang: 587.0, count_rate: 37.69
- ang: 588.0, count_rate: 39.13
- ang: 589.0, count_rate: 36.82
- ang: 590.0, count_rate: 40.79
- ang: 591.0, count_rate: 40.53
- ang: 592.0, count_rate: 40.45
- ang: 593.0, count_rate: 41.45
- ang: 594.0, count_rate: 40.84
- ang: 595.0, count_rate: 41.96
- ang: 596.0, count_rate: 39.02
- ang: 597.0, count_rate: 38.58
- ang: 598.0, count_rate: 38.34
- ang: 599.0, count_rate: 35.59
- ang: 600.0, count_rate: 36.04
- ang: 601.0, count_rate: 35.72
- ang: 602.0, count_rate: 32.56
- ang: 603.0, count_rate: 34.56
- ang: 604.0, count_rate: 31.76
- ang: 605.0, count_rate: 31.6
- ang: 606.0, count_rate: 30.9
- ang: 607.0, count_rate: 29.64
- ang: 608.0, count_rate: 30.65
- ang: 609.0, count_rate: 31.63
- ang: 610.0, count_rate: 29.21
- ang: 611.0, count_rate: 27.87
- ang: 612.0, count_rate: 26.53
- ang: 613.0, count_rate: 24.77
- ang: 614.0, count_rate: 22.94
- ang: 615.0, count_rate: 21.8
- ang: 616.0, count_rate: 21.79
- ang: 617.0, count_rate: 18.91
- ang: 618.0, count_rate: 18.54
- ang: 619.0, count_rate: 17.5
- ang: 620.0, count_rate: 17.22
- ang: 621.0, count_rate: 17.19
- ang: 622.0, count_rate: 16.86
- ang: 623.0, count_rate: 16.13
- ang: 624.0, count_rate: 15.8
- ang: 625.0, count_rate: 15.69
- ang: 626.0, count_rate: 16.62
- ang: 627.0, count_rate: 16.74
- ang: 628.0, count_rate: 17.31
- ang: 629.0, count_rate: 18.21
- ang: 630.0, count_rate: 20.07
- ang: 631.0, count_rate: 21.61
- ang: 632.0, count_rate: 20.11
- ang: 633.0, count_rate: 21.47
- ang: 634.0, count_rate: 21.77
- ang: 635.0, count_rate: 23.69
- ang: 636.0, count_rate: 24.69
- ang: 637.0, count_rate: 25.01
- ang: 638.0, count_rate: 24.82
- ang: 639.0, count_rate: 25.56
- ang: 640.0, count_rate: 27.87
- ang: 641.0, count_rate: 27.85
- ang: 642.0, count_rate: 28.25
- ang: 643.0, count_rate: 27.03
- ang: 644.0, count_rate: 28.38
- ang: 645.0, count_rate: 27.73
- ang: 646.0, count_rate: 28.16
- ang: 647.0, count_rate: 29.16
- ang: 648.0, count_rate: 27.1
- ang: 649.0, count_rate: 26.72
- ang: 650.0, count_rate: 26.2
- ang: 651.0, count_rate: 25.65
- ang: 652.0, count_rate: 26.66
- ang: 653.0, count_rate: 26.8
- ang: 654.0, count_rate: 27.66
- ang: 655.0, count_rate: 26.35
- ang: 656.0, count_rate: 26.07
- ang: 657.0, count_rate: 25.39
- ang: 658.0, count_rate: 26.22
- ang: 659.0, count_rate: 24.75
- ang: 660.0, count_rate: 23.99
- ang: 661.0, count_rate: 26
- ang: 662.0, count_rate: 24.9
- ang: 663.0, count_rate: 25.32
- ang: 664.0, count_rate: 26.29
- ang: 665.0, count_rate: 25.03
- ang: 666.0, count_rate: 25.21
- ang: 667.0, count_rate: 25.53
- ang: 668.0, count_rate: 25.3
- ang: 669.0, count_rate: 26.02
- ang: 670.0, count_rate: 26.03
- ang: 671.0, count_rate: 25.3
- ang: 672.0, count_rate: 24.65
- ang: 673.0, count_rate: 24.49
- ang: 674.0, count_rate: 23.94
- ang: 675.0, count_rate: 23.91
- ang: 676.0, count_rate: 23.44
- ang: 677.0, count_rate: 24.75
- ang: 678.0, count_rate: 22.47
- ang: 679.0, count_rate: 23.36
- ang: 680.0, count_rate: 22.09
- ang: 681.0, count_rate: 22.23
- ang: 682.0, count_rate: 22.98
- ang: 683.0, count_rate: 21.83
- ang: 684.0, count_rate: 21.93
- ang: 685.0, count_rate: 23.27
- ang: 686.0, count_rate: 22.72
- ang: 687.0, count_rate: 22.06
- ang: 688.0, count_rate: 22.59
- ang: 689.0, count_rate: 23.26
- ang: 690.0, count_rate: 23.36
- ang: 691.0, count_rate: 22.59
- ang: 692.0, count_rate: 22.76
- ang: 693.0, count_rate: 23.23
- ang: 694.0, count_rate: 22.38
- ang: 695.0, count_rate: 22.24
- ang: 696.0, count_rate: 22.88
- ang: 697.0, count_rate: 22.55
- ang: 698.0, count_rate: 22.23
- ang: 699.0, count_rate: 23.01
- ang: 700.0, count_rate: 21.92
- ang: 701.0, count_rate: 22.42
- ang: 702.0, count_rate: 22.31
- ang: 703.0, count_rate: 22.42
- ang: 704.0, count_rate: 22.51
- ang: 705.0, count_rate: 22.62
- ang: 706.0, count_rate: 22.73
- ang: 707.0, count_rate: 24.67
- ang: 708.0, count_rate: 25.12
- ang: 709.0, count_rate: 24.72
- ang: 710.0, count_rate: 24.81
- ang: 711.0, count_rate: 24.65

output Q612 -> 5.2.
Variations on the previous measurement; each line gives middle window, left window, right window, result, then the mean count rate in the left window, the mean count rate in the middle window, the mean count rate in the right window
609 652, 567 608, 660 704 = 9.9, 35.4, 22.9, 23.6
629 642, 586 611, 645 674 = 2.7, 35.9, 23.7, 26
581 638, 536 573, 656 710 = 0.5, 31.9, 28.4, 23.7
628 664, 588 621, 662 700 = 2.4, 31.4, 25.3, 23.6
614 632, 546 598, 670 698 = 6.8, 34.8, 18.3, 23.1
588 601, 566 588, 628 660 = -2.9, 34.2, 39.1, 25.2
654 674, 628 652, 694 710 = -1.0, 25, 25.4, 23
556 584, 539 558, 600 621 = -3.4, 31.6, 33.5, 26.8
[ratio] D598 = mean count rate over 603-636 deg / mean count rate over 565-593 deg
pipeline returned 0.64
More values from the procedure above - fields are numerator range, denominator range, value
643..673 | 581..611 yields 0.73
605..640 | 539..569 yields 0.69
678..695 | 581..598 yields 0.59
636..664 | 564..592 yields 0.76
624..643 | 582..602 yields 0.58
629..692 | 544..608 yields 0.72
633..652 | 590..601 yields 0.67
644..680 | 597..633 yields 1.04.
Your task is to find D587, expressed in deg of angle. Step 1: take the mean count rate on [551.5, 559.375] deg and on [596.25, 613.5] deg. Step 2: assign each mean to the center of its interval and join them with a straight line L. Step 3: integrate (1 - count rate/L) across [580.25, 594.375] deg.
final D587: -2.17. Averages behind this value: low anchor 33.4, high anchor 32.2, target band 37.6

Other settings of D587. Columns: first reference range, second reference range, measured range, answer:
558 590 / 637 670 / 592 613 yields -1.79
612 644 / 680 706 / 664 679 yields -1.75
